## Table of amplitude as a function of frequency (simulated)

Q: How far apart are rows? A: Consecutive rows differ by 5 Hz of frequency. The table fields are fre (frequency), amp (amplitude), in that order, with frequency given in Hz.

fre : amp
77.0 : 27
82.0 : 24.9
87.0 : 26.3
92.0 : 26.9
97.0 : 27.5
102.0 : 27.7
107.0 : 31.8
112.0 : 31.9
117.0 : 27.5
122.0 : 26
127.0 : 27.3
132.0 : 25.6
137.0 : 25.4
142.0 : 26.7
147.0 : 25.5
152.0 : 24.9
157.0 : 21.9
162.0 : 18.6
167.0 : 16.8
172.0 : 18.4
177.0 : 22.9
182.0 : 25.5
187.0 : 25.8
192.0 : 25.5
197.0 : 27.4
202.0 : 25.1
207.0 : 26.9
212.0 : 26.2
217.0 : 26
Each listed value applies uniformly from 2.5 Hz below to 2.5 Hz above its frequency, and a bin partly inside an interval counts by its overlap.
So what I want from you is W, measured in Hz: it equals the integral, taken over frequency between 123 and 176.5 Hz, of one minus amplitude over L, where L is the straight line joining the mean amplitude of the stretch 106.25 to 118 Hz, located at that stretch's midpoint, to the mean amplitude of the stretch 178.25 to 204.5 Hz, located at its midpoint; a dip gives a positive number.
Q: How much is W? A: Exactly 9.76 Hz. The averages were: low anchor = 30.6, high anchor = 25.7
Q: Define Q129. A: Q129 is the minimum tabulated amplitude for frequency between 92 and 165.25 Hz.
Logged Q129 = 18.6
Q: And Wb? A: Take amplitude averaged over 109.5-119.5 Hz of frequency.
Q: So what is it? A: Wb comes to 29.7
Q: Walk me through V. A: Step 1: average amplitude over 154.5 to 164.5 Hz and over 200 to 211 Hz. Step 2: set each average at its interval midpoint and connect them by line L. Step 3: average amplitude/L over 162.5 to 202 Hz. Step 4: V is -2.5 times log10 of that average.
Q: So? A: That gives 0.01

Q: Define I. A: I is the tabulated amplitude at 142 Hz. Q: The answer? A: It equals 26.7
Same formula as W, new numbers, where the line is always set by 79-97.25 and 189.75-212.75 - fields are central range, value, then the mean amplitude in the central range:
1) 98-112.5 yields -2.0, 30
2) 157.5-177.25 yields 5.4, 19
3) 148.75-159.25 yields 1.1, 23.6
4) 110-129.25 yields -1.3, 28.1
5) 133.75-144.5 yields 0.1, 26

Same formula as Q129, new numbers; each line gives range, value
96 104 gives 27.5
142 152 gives 24.9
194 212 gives 25.1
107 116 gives 31.8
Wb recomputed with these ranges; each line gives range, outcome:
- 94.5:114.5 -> 29.7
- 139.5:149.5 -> 26.1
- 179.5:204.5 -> 25.9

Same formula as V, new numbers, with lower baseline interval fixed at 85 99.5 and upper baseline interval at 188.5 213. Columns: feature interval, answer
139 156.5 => 0.05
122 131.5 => 0.00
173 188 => 0.10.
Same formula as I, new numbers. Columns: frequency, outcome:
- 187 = 25.8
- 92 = 26.9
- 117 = 27.5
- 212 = 26.2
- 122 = 26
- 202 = 25.1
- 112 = 31.9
